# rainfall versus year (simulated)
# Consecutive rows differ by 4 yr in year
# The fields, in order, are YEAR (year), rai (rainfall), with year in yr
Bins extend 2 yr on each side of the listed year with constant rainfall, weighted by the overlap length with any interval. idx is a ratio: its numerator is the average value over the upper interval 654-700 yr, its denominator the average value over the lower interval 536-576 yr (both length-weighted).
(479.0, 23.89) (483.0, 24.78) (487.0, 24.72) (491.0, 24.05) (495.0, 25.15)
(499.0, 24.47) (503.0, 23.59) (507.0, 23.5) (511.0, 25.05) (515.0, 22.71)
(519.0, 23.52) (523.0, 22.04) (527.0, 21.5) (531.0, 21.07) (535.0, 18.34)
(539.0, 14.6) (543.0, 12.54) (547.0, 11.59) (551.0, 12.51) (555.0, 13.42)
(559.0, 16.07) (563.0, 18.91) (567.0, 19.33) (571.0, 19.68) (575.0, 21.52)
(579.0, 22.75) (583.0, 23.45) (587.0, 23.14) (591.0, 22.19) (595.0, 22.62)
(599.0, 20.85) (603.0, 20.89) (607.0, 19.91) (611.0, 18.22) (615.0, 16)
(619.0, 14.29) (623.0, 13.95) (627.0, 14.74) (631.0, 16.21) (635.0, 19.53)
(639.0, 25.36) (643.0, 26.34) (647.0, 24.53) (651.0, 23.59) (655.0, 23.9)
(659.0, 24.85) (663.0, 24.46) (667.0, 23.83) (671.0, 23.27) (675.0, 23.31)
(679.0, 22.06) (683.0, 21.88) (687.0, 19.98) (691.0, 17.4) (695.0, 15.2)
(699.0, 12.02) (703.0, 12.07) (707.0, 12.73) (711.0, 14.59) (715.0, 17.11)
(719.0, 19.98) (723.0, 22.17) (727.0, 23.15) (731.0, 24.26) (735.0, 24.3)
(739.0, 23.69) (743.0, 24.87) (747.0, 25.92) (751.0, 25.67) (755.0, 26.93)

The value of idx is 1.33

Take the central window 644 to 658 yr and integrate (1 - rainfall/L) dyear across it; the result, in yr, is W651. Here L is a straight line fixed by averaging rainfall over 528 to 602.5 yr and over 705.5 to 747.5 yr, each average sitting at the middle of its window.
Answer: -3.0 yr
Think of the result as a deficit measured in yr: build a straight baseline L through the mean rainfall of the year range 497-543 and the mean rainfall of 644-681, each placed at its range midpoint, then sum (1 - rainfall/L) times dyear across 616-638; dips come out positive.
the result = 6.7 yr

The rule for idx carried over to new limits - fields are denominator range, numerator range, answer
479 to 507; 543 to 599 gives 0.77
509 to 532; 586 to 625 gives 0.84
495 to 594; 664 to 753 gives 1.02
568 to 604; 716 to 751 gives 1.07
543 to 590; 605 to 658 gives 1.09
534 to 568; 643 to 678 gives 1.60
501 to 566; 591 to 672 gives 1.11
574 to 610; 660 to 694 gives 1.00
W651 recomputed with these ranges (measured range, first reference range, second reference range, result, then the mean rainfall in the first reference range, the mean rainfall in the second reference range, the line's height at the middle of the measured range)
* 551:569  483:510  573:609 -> 5.0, 24.3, 21.9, 22.7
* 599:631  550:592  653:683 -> 6.3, 19.5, 23.5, 21.3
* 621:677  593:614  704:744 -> -4.6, 20.3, 20.4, 20.3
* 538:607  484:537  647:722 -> 9.9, 23.1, 19.7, 21.9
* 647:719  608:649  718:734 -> 3.9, 18.9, 22.7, 21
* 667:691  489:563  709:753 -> -0.2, 19.7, 22.3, 21.7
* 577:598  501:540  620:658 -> -1.5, 21.8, 20.8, 21.2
